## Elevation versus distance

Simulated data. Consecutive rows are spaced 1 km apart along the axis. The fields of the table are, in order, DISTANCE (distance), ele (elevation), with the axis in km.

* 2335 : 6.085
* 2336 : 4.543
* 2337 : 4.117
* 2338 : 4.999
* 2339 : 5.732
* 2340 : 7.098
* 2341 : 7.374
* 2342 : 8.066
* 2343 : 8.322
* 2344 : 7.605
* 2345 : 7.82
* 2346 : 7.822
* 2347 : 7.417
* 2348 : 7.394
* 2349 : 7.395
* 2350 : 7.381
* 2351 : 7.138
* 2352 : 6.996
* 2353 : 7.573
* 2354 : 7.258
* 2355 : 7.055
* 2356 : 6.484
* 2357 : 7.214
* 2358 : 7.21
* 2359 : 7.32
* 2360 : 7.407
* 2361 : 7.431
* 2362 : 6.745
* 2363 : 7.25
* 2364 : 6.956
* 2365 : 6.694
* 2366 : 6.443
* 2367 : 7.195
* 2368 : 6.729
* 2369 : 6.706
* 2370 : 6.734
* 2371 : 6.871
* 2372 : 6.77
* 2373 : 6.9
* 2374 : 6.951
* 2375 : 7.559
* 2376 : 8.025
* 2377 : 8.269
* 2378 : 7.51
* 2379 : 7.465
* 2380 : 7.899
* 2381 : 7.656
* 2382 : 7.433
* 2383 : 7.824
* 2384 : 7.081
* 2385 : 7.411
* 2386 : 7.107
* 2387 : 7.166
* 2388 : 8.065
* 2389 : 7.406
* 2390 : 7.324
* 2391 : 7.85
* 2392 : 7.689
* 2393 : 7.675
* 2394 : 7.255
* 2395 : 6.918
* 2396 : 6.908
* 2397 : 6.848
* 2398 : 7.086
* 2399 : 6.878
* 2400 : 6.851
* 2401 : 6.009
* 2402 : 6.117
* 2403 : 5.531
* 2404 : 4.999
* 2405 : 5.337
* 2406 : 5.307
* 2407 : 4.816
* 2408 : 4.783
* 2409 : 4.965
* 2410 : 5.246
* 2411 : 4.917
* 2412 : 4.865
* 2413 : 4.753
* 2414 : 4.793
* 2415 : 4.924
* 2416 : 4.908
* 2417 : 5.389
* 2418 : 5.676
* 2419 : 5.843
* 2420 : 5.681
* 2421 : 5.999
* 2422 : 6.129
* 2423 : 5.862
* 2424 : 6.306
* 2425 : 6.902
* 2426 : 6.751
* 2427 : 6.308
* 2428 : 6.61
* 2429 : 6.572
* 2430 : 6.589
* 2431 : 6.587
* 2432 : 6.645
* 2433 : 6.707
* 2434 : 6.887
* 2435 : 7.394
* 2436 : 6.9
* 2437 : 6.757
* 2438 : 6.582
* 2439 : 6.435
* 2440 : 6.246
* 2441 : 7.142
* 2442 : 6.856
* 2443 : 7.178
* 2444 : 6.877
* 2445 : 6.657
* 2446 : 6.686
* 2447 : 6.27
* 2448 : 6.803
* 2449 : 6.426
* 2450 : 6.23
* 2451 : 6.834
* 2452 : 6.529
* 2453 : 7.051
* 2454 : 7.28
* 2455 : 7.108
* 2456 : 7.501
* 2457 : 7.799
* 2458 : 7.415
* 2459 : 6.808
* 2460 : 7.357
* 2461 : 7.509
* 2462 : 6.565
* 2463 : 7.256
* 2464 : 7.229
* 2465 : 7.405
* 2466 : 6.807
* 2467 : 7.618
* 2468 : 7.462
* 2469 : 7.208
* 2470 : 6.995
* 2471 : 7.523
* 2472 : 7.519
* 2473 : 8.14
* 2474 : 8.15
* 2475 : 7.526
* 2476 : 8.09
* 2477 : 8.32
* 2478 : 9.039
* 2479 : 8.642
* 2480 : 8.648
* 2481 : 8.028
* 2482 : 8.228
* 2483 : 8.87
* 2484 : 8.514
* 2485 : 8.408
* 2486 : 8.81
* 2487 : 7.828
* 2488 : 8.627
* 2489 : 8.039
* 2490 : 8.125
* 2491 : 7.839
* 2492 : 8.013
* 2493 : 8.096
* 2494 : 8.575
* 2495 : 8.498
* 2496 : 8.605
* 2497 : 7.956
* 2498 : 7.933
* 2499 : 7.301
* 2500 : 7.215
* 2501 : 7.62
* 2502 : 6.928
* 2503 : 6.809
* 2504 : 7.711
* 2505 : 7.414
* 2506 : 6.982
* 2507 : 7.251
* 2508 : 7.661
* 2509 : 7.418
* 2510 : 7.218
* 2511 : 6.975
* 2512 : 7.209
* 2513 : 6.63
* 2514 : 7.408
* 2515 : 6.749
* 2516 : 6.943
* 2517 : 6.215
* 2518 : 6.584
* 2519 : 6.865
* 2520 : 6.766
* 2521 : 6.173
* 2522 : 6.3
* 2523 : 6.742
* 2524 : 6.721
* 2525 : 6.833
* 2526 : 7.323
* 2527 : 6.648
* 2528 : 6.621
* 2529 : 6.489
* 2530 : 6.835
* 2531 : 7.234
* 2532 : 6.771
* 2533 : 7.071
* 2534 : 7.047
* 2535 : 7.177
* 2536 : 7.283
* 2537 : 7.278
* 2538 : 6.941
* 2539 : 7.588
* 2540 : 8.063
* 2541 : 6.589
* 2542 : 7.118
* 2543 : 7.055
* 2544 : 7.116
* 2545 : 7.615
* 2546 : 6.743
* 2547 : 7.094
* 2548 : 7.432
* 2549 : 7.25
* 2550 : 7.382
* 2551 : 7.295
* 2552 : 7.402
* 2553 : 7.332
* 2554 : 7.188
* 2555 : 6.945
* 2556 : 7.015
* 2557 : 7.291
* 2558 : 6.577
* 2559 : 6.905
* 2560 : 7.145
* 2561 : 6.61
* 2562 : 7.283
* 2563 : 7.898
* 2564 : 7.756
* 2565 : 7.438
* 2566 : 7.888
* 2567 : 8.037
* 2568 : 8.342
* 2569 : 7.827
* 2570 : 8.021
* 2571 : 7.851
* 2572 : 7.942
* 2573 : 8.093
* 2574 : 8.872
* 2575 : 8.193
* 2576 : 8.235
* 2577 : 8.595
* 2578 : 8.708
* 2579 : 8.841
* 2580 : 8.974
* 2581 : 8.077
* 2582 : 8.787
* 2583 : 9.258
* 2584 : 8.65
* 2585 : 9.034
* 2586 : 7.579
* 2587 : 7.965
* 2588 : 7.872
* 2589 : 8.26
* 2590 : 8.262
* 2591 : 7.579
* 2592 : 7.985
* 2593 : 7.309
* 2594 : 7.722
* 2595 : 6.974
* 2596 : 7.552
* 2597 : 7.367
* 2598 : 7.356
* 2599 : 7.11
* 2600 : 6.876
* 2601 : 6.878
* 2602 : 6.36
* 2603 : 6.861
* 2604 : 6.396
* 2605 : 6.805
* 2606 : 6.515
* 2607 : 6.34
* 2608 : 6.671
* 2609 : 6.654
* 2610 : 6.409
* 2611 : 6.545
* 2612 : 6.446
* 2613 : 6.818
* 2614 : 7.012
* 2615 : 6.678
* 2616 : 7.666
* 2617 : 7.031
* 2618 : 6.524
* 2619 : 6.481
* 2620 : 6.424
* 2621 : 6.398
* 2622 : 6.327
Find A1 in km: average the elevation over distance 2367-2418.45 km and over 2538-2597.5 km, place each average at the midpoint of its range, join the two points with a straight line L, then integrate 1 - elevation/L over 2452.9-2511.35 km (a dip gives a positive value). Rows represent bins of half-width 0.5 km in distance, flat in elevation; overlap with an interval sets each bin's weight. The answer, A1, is -4.7 km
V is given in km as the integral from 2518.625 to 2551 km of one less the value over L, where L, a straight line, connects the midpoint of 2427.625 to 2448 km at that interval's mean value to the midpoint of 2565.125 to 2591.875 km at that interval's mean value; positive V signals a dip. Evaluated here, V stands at 3.3 km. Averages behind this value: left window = 6.73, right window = 8.28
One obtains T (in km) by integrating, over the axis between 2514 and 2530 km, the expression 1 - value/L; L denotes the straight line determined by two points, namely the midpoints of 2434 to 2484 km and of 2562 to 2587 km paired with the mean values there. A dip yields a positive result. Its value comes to 2.32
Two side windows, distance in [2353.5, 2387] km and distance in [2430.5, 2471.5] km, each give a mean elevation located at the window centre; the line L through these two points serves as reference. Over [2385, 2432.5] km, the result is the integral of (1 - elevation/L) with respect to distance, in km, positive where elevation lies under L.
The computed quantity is 5.9 km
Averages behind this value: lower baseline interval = 7.2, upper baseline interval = 6.96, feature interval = 6.21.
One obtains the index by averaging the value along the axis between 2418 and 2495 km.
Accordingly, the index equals 7.25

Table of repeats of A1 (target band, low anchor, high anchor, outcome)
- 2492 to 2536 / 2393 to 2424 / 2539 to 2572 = -1.6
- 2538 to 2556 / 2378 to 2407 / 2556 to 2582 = 1.3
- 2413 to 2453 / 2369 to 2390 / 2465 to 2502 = 6.9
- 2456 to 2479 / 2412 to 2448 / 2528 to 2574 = -3.3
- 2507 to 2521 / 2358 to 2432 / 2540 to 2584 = 0.8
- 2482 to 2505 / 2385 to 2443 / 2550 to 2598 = -3.1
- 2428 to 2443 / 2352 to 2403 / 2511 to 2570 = 0.8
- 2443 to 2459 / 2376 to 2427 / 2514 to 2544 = -0.7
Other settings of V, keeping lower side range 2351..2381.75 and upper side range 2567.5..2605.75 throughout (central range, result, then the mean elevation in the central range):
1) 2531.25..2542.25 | 0.76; 7.18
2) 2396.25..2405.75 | 1.44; 6.18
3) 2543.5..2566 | 1.56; 7.23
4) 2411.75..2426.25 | 3.35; 5.65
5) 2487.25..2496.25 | -0.80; 8.25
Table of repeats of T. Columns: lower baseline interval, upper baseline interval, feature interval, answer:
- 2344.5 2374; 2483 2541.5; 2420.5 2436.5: 1.4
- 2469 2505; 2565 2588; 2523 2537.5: 2.2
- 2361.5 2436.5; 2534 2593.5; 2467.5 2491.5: -3.3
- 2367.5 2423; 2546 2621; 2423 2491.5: -4.8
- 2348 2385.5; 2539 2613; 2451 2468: 0.3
